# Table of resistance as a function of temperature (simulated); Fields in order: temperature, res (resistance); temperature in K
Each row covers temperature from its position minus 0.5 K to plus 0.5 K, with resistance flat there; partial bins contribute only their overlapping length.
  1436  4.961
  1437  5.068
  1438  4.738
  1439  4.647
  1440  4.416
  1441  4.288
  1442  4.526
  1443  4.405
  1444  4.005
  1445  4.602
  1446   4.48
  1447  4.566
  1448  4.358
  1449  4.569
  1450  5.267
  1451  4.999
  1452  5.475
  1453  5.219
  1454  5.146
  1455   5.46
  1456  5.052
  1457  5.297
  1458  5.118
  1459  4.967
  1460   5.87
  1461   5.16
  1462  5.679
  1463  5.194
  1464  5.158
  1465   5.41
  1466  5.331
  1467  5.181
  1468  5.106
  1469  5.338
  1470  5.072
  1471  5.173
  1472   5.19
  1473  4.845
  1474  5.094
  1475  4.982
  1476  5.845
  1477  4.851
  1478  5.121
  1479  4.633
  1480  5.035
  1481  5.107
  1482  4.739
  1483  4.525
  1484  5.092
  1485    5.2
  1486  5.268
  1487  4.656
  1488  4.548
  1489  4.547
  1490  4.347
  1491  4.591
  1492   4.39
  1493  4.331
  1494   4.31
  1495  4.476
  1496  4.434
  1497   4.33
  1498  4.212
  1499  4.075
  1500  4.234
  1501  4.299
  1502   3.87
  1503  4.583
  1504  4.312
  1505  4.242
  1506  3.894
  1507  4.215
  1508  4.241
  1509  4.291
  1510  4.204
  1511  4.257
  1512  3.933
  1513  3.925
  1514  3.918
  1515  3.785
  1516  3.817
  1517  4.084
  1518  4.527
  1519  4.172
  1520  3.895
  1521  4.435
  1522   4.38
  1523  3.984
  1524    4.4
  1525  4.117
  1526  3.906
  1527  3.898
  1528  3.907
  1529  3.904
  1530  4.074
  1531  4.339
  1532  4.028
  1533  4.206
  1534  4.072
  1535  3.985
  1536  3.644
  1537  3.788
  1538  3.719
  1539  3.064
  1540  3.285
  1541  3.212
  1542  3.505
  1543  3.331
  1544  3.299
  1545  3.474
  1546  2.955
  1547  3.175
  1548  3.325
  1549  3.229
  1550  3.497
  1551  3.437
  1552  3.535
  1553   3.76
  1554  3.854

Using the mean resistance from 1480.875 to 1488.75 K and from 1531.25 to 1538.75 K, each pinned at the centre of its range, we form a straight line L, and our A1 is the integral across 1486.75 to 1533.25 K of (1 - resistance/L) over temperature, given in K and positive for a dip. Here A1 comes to 1.9 K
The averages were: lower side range 4.87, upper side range 3.91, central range 4.2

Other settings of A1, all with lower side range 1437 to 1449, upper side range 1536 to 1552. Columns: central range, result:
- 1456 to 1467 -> -2.6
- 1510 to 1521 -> -1.1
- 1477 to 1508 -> -4.6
